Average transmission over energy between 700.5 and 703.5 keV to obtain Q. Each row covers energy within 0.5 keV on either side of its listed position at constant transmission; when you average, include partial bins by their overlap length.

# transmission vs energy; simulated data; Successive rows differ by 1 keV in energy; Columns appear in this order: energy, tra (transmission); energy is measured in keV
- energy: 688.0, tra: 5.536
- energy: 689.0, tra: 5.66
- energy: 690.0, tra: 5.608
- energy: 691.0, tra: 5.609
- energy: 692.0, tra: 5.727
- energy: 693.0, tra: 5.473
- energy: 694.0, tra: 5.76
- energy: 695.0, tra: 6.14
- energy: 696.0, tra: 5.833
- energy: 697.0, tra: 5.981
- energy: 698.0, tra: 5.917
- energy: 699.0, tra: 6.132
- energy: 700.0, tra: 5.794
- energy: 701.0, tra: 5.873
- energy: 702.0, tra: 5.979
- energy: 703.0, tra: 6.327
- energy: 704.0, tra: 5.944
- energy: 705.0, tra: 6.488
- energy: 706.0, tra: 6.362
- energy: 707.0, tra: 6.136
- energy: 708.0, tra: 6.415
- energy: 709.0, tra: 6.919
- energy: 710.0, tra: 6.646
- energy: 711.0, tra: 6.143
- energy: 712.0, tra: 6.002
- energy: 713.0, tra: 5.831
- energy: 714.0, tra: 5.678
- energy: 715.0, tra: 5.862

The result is 6.06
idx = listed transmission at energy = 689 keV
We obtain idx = 5.66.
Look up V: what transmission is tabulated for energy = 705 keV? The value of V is 6.488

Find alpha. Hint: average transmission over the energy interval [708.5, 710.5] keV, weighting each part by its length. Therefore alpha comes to 6.78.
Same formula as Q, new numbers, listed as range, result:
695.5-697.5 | 5.91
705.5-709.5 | 6.46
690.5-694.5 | 5.64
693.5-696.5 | 5.91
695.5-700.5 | 5.93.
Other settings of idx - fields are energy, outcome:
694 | 5.76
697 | 5.981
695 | 6.14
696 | 5.833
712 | 6.002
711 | 6.143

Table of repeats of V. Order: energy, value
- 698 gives 5.917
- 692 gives 5.727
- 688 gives 5.536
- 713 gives 5.831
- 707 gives 6.136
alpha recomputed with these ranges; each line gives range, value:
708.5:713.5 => 6.31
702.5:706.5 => 6.28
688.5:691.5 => 5.63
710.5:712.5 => 6.07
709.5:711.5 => 6.39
